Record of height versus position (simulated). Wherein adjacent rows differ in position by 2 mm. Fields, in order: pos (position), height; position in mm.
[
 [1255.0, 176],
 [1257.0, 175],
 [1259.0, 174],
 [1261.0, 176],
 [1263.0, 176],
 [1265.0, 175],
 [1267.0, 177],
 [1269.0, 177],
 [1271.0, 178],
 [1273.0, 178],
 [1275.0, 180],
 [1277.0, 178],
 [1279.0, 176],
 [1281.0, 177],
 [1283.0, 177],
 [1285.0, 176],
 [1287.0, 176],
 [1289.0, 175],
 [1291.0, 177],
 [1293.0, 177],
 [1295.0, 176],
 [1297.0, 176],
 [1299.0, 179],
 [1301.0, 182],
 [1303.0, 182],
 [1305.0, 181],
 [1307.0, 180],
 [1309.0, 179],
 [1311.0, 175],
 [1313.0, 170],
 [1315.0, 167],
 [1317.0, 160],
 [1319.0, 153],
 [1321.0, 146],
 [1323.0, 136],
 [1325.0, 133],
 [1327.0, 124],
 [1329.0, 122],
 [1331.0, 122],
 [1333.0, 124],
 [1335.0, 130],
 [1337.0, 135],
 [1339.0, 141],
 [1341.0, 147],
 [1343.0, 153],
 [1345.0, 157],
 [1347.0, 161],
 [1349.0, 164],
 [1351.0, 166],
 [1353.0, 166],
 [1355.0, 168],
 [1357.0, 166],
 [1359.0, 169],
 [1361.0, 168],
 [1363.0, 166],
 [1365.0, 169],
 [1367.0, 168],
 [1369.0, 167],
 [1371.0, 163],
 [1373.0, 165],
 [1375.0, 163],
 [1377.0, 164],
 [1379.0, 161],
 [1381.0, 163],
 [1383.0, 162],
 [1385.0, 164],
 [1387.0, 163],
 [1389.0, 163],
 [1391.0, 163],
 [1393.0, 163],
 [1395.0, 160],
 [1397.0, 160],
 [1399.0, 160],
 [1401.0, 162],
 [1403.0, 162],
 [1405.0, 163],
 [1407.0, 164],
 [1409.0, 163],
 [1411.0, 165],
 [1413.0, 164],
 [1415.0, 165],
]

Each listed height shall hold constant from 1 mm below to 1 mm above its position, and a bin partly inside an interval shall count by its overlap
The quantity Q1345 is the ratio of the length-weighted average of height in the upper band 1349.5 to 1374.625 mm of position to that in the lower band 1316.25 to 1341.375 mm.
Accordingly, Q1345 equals 1.23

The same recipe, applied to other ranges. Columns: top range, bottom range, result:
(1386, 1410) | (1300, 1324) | 0.97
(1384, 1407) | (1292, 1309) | 0.91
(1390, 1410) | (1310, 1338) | 1.14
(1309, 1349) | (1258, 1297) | 0.83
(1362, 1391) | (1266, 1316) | 0.93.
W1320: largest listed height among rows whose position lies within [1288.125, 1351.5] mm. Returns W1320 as 182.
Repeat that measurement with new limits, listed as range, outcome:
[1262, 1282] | 180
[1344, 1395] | 169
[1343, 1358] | 168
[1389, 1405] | 163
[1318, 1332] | 153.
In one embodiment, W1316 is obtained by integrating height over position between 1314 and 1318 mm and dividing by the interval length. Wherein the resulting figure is 164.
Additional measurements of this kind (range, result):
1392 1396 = 162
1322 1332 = 127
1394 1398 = 160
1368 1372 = 165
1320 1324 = 141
